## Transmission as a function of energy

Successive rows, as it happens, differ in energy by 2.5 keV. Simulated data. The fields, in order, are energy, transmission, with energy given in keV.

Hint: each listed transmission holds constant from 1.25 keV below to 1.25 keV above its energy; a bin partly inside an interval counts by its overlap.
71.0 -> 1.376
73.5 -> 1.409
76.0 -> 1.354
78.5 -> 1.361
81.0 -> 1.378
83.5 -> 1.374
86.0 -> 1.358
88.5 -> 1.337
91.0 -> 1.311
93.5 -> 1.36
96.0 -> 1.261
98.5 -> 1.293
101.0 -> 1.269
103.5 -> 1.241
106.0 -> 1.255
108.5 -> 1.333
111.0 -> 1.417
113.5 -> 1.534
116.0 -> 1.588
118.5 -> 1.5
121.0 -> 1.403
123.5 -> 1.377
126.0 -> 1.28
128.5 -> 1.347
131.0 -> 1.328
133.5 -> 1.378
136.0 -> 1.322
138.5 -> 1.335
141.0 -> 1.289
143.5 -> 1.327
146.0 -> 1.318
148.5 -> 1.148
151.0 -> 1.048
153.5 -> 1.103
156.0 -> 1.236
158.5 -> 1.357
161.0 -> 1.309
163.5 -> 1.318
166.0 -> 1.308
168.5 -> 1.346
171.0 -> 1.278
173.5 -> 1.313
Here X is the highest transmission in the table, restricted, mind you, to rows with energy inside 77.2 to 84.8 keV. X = 1.378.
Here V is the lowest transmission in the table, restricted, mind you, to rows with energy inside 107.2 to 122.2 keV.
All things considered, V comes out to 1.333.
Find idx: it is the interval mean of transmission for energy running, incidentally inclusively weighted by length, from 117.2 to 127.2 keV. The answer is 1.39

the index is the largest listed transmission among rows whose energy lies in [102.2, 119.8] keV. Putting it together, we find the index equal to 1.588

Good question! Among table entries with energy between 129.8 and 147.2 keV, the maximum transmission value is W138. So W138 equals 1.378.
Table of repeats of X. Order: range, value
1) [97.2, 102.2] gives 1.293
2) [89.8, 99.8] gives 1.36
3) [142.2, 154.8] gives 1.327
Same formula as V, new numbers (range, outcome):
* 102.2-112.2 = 1.241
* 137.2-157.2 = 1.048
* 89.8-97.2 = 1.261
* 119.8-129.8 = 1.28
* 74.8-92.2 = 1.311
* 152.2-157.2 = 1.103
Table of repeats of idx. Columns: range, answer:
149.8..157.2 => 1.13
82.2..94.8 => 1.35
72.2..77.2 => 1.38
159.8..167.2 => 1.31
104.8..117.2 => 1.43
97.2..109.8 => 1.28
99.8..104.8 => 1.25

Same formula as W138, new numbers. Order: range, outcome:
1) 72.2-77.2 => 1.409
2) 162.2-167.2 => 1.318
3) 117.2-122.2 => 1.5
